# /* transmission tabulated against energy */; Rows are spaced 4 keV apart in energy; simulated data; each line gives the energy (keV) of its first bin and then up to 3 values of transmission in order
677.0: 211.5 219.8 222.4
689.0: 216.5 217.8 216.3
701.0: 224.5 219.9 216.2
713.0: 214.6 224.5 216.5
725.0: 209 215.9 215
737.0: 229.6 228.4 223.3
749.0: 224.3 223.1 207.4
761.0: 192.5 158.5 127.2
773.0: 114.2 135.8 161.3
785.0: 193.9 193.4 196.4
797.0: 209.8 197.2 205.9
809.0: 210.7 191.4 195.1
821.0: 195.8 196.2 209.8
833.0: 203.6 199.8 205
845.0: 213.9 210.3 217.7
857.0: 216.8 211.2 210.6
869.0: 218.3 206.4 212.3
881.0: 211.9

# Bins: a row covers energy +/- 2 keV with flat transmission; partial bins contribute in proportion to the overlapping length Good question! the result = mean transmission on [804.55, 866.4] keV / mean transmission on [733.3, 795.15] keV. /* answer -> 1.1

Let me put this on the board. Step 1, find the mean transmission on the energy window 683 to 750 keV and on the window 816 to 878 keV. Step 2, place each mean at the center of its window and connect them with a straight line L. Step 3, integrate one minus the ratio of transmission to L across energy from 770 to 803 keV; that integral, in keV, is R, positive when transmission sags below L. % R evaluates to 6.1 keV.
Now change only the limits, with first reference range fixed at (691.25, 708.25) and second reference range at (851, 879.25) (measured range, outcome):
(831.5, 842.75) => 0.6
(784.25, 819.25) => 2.6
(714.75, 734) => 0.2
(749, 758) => 0.0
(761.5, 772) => 3.4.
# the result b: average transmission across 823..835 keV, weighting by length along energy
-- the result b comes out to 203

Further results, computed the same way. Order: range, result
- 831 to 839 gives 202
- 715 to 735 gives 216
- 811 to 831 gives 198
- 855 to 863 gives 214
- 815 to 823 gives 195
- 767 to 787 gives 146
